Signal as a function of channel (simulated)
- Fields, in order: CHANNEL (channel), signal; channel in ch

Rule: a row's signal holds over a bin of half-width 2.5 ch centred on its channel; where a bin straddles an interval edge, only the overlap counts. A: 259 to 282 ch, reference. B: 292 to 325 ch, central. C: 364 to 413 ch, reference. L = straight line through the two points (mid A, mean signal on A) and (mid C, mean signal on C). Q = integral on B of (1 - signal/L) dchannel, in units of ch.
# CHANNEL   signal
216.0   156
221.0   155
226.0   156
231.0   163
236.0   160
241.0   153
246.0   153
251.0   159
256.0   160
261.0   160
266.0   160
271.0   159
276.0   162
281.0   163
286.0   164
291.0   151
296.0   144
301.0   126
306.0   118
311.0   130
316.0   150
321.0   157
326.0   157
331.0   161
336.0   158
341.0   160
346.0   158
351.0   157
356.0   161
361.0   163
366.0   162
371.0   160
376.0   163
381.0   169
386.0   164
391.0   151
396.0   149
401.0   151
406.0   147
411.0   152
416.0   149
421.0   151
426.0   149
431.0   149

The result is 4.2 ch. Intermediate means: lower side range 161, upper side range 157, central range 139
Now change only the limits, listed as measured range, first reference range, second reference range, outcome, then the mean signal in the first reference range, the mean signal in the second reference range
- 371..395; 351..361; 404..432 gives -0.8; 160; 150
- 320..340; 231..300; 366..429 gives -0.3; 157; 155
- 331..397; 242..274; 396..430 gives -3.2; 158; 150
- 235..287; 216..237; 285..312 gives -3.8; 158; 138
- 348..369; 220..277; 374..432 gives -0.8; 158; 154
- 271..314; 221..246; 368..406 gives 3.2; 157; 157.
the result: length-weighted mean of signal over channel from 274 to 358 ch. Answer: 151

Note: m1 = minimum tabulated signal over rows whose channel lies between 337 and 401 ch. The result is 149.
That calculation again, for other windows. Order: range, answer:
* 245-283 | 153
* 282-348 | 118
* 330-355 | 157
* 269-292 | 151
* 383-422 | 147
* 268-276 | 159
